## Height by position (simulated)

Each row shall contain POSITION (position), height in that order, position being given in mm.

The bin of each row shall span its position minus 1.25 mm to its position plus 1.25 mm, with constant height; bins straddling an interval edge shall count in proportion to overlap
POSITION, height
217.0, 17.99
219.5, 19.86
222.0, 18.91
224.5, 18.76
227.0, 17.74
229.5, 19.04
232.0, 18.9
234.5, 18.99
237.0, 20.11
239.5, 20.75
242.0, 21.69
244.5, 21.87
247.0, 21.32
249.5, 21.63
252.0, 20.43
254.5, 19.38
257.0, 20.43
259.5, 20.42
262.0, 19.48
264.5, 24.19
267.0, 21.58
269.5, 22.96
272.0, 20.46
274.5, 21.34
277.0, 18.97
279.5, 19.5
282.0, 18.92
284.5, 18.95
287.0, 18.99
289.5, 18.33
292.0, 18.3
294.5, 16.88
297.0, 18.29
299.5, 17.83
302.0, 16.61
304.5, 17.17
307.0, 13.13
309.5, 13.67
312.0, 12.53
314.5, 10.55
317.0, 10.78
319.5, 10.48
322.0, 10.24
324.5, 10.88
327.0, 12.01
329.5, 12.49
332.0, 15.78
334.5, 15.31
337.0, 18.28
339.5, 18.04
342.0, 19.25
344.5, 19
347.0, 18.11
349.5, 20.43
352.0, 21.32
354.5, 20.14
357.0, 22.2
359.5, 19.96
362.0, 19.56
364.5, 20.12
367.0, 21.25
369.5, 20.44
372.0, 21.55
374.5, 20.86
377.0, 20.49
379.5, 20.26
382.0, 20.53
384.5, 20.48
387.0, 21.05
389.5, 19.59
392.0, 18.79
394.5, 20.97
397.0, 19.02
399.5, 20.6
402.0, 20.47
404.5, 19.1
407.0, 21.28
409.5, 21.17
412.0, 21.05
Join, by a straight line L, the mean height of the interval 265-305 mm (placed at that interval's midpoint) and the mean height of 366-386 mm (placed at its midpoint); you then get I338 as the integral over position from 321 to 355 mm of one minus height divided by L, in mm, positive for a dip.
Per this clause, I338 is 6.1 mm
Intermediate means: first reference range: 19.2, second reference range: 20.7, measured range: 16.5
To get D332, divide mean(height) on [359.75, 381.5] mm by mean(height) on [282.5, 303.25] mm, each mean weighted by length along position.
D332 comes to 1.14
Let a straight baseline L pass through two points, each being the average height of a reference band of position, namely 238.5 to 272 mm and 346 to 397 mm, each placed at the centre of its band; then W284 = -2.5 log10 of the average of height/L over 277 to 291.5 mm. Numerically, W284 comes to 0.11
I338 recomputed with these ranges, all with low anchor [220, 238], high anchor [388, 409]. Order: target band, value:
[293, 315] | 4.6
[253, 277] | -2.3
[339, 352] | 0.3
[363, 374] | -0.5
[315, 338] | 8.0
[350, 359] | -0.6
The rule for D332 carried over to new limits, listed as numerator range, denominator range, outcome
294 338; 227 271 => 0.68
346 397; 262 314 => 1.11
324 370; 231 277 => 0.87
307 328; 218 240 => 0.60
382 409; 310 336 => 1.65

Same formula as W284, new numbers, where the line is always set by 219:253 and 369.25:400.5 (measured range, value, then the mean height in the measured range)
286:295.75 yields 0.12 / 18.1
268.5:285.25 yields 0.00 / 20.2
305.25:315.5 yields 0.50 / 12.7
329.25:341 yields 0.23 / 16.3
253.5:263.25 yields 0.01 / 19.9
